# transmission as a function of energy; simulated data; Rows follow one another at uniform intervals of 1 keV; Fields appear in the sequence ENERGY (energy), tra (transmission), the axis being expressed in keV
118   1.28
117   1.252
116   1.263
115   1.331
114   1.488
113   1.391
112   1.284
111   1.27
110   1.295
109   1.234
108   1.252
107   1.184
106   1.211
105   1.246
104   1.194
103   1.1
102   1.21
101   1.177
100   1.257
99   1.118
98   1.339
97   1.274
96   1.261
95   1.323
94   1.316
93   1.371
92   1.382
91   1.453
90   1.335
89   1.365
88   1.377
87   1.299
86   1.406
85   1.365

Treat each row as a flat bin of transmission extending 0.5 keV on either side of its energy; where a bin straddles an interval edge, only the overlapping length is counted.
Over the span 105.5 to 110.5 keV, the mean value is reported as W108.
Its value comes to 1.24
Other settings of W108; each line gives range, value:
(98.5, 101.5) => 1.18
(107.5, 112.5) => 1.27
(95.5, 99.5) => 1.25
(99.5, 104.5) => 1.19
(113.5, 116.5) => 1.36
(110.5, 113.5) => 1.32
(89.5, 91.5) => 1.39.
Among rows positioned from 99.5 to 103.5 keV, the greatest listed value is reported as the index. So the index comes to 1.257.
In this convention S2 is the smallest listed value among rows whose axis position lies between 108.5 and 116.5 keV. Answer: 1.234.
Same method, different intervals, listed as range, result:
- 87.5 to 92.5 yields 1.335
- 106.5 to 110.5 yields 1.184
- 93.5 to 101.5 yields 1.118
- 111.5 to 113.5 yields 1.284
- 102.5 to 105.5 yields 1.1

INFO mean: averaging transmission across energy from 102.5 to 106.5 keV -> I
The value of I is 1.19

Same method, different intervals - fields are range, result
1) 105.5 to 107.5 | 1.2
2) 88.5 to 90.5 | 1.35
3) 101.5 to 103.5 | 1.16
